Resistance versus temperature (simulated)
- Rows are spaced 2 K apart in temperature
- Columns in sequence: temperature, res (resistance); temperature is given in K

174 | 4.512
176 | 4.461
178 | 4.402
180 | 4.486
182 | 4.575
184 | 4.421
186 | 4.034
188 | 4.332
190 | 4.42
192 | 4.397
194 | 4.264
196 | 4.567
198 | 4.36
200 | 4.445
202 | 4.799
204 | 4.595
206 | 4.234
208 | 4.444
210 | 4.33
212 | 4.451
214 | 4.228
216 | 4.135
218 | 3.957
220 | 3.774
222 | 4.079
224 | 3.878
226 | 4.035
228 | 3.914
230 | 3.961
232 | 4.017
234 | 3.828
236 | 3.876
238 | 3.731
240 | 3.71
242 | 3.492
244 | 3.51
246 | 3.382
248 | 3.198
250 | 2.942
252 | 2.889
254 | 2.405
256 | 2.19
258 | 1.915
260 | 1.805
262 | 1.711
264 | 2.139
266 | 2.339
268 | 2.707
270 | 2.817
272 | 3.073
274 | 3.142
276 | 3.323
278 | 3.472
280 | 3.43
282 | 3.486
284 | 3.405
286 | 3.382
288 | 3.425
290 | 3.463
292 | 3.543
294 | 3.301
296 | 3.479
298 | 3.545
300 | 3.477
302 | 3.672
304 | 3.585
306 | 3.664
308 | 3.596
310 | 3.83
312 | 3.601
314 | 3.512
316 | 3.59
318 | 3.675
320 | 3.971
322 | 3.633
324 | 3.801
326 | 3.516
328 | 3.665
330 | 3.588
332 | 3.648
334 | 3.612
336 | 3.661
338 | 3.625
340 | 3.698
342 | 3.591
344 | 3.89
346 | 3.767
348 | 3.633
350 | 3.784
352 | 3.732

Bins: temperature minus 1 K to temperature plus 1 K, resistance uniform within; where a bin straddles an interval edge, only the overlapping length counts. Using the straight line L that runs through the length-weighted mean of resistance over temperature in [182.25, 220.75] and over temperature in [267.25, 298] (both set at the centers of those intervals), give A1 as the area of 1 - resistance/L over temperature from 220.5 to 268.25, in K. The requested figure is 8.23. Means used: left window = 4.33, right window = 3.31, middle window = 3.17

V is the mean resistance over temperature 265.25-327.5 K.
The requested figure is 3.44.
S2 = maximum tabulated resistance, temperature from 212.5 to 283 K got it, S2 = 4.228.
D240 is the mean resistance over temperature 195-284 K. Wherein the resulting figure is 3.51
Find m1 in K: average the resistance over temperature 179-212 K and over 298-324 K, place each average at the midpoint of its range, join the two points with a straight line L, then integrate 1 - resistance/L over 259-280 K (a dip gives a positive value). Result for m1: 6.6 K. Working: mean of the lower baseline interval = 4.42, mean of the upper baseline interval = 3.65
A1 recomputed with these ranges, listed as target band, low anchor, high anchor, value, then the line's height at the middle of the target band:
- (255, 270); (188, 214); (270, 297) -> 6.0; 3.63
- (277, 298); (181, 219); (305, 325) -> 2.2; 3.85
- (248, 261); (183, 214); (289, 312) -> 5.0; 3.94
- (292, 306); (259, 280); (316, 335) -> -1.4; 3.21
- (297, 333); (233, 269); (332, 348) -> -1.9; 3.46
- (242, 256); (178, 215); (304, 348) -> 3.7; 4.11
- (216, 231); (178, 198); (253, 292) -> -0.9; 3.74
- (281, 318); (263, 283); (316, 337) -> -2.3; 3.33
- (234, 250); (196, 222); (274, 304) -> 1.7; 3.96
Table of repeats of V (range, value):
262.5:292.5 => 3.11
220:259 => 3.43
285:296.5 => 3.43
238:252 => 3.36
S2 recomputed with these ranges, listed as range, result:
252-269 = 2.889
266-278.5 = 3.472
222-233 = 4.079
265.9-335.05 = 3.971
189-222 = 4.799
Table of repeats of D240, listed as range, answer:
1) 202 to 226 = 4.21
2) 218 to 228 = 3.94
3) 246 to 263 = 2.44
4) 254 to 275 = 2.38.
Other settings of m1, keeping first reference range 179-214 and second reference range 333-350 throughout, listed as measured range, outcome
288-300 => 1.4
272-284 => 2.0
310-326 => 0.5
